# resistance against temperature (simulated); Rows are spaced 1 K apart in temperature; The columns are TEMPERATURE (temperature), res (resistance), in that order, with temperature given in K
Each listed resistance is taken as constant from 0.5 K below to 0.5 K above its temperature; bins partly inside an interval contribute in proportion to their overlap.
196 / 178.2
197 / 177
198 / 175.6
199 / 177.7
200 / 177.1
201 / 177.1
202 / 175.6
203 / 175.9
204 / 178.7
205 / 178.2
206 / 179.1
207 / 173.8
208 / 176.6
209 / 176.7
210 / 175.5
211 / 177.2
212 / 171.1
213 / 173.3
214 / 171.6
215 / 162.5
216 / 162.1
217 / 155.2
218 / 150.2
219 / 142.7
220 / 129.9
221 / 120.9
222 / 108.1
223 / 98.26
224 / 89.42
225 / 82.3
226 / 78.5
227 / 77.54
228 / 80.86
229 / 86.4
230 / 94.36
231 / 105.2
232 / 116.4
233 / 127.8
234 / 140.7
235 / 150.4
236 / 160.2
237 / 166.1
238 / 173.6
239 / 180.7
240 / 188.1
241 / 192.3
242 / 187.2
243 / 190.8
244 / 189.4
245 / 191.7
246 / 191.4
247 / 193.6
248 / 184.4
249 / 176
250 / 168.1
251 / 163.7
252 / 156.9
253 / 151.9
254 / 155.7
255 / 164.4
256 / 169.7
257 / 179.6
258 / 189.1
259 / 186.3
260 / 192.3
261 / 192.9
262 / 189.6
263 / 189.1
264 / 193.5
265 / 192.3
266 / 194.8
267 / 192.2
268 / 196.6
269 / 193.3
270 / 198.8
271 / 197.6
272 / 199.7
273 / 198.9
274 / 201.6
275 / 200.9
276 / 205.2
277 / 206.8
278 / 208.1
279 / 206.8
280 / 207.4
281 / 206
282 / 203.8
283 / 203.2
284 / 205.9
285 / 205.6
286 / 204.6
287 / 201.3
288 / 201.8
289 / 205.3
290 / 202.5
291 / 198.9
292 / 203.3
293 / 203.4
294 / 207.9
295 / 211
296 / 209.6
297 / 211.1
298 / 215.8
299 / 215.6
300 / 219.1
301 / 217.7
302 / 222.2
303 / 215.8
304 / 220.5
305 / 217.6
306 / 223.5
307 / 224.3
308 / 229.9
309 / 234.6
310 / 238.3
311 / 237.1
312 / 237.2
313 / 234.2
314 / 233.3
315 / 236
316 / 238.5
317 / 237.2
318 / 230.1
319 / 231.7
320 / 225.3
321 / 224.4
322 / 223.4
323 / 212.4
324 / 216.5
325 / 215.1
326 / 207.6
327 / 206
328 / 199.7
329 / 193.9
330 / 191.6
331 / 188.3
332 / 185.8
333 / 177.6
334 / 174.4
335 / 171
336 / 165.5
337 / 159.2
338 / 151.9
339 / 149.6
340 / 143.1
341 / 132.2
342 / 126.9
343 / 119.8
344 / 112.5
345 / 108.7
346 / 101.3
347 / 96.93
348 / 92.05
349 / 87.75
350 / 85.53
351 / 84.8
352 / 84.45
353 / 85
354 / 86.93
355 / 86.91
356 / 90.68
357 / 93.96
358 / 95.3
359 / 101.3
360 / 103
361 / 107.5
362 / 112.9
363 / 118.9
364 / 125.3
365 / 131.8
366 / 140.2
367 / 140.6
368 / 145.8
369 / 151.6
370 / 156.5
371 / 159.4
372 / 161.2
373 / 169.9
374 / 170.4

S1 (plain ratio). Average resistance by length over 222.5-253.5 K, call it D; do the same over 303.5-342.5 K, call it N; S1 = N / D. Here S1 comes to 1.39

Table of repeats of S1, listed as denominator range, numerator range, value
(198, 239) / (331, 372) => 0.86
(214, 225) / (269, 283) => 1.54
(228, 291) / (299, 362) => 0.95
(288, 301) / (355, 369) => 0.56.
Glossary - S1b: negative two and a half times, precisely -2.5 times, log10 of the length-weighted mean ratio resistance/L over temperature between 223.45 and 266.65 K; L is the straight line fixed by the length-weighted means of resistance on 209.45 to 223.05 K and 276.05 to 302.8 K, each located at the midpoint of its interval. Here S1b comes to 0.11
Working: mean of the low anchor 152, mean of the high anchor 208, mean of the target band 159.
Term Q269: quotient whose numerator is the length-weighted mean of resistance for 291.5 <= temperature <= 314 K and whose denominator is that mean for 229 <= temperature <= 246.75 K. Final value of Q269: 1.38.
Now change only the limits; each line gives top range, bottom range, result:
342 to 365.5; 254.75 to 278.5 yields 0.52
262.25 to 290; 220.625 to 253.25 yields 1.39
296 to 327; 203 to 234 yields 1.63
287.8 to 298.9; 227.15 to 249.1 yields 1.33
